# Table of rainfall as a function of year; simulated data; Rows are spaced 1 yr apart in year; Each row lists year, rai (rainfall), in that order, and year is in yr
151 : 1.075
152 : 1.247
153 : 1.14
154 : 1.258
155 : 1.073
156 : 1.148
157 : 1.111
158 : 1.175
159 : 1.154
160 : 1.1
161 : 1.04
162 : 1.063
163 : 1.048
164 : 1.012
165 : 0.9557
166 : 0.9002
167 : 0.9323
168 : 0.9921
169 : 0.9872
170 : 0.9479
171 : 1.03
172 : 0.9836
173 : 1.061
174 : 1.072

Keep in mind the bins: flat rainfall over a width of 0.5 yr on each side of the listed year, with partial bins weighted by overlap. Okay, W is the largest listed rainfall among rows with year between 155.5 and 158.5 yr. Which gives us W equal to 1.175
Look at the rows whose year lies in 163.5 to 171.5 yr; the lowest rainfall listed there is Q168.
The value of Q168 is 0.9002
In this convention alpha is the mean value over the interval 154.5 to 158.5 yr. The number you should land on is 1.13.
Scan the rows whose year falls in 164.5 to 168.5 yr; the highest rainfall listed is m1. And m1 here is 0.9921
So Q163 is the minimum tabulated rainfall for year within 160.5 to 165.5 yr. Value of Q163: 0.9557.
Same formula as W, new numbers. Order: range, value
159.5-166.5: 1.1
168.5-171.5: 1.03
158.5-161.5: 1.154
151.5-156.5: 1.258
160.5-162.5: 1.063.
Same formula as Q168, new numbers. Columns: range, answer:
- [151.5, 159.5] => 1.073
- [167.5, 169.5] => 0.9872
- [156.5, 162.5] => 1.04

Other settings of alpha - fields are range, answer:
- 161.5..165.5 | 1.02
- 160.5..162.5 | 1.05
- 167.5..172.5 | 0.988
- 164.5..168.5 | 0.945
